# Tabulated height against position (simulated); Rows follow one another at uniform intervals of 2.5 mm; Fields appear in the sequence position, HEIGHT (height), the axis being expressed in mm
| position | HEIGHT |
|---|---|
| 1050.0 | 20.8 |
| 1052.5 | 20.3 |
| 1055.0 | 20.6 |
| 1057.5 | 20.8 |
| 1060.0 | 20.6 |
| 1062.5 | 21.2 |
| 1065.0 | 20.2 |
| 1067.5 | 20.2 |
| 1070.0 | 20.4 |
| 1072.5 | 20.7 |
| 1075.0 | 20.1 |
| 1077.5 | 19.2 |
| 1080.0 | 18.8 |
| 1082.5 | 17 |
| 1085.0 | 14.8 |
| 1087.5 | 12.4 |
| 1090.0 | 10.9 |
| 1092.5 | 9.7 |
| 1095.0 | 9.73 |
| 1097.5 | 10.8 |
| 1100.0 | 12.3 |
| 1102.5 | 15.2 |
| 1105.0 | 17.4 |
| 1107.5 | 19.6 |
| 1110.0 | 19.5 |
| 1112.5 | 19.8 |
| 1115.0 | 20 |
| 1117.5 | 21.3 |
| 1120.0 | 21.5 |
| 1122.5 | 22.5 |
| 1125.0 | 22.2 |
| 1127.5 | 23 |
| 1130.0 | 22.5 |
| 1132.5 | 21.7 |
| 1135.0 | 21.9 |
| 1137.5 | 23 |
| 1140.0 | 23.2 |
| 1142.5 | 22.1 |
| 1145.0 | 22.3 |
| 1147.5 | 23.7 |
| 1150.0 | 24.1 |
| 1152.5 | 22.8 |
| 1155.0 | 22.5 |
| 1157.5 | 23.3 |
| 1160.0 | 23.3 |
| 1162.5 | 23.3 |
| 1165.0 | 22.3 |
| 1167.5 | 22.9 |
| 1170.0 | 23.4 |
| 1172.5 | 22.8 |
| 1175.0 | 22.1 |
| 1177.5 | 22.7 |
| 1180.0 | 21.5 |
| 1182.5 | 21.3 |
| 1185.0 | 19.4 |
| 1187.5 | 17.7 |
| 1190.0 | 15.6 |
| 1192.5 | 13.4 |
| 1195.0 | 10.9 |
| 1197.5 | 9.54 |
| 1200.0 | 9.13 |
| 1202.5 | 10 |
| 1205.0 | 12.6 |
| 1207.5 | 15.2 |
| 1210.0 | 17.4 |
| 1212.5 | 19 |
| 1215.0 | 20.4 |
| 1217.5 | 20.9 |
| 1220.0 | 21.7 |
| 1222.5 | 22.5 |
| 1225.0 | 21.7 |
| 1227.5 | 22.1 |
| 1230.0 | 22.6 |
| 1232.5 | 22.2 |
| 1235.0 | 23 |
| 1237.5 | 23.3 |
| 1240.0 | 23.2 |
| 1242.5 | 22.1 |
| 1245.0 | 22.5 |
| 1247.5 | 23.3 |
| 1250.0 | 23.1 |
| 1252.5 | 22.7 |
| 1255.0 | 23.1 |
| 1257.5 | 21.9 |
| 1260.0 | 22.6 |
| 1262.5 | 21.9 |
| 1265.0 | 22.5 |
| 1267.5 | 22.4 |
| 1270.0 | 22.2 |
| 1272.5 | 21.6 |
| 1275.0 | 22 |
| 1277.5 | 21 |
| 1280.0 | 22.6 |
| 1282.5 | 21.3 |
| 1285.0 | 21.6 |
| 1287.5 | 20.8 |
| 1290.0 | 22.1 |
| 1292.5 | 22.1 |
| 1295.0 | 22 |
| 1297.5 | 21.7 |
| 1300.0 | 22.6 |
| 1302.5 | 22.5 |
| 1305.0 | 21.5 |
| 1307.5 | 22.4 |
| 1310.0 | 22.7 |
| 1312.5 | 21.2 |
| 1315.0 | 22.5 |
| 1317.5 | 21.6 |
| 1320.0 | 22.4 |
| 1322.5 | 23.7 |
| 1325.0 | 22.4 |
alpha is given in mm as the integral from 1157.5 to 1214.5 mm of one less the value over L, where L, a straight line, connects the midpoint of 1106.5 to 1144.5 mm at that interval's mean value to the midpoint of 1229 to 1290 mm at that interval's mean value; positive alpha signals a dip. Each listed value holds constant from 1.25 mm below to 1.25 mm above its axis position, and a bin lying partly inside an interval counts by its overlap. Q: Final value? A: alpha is 9.8 mm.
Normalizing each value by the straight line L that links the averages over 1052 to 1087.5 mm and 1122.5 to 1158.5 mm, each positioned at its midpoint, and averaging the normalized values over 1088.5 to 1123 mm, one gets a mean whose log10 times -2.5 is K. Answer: 0.29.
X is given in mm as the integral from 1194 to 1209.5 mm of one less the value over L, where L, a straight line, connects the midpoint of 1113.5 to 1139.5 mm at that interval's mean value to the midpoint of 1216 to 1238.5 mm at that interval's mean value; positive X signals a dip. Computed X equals 7.4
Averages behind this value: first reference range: 22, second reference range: 22.2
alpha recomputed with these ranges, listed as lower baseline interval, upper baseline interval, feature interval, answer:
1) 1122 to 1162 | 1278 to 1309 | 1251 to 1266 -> -0.2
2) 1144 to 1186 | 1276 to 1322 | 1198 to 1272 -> 5.8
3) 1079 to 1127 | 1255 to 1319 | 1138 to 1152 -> -4.0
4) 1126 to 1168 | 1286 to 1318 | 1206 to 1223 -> 2.3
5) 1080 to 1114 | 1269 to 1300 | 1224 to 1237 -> -1.7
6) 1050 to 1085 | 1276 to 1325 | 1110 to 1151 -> -3.3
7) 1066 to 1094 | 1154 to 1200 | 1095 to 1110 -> 2.1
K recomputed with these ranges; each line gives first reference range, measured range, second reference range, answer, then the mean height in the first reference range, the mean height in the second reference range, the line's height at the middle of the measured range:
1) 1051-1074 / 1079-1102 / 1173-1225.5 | 0.47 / 20.6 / 17.4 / 19.9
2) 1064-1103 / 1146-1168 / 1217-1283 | -0.23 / 15.8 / 22.3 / 18.7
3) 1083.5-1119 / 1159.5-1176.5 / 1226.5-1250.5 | -0.21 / 15.3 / 22.7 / 18.9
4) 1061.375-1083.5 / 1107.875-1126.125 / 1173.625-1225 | -0.11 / 19.8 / 17.3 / 18.9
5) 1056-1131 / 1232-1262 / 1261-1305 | -0.08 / 18.1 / 21.9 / 21.2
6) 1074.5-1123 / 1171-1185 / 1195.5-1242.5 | -0.22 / 16.5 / 18.7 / 17.9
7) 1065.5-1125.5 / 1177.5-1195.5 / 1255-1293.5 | 0.11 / 17.3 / 21.9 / 19.7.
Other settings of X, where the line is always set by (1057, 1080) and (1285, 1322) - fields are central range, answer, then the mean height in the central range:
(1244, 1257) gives -0.8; 22.9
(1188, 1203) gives 6.6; 11.8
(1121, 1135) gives -1.1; 22.3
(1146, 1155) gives -1.1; 23.4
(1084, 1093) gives 3.7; 12.1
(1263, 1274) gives -0.2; 22.2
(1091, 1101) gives 4.8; 10.6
